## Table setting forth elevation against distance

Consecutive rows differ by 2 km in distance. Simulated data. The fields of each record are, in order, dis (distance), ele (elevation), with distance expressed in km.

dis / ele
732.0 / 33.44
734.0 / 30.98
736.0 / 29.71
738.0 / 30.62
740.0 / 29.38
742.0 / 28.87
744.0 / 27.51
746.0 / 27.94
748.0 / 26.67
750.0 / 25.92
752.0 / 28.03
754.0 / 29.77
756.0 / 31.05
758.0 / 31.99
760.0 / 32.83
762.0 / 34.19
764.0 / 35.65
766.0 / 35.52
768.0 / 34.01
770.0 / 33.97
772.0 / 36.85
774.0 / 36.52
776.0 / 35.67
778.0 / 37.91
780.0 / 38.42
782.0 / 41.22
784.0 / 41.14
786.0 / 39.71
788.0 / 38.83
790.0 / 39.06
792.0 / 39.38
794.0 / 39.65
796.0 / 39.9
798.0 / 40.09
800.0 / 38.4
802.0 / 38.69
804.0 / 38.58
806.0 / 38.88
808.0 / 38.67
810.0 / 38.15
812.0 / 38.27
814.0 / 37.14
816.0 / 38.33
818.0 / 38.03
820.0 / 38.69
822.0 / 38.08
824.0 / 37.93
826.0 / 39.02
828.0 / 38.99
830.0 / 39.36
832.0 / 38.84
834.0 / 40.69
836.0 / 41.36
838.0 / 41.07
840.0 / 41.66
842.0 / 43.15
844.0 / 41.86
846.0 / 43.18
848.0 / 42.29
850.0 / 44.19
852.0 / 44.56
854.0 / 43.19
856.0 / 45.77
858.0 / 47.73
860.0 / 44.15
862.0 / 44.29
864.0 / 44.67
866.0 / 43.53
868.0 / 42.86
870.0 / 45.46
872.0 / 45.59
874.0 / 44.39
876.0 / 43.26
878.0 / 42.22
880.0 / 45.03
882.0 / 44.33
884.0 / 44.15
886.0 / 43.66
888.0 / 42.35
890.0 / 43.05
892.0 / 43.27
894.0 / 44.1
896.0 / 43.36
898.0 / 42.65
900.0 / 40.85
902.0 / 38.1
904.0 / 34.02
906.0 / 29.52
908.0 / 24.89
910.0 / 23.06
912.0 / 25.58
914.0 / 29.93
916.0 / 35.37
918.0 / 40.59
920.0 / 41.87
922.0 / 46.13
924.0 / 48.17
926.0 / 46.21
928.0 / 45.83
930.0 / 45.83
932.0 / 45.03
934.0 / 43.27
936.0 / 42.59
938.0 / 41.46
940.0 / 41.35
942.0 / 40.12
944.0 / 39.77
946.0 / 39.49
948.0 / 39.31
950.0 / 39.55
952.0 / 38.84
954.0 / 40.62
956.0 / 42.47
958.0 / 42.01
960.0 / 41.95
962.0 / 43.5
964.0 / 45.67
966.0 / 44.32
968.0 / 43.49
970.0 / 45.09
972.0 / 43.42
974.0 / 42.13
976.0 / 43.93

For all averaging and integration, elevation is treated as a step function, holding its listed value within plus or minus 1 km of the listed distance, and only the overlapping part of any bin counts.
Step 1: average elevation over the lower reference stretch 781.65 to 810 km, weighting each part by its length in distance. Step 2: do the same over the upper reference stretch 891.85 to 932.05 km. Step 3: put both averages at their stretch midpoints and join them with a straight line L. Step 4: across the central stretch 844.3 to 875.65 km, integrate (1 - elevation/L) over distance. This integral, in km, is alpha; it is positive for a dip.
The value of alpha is -4.4 km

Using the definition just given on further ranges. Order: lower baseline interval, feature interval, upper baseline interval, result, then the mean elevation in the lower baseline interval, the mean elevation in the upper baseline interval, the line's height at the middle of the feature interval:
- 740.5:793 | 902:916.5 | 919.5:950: 4.29 km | 34.1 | 43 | 41.7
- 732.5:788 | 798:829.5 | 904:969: -2.94 km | 33.1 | 39.8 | 35.2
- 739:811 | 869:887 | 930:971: -2.28 km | 35.3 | 42.1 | 39.3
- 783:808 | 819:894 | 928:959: -4.46 km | 39.3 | 41.6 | 40.3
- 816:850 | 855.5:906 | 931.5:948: -2.75 km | 40.3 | 41.4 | 40.8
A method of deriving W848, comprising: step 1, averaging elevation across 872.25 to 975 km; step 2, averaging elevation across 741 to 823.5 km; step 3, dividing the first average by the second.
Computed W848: 1.14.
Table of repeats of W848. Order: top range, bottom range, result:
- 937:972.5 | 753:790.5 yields 1.16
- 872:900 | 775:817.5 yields 1.12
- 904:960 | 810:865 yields 0.95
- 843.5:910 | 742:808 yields 1.19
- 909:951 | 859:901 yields 0.92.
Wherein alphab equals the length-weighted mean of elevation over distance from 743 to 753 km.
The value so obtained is 27.2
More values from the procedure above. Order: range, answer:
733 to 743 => 29.9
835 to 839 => 41.2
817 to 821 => 38.4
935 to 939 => 42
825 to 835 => 39.4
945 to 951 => 39.4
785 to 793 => 39.2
